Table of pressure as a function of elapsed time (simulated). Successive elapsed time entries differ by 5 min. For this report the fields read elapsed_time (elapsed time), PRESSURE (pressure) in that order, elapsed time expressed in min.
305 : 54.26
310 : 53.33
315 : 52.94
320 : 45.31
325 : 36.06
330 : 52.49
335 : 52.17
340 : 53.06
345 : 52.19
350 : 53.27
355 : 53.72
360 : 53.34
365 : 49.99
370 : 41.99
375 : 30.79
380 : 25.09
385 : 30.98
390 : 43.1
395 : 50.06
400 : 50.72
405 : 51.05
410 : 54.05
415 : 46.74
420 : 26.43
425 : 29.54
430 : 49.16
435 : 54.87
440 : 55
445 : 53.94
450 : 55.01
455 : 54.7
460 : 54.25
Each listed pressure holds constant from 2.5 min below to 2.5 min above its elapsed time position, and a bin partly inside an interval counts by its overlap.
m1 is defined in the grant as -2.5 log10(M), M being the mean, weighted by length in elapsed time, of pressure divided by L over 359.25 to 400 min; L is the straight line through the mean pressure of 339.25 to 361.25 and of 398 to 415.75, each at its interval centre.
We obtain 0.27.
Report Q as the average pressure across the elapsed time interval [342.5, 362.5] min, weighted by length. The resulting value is 53.1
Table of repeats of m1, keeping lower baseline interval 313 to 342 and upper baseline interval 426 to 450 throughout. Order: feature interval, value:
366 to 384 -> 0.420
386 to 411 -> 0.051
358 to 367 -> -0.044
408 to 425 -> 0.264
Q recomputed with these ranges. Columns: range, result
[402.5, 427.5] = 41.6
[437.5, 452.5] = 54.6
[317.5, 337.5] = 46.5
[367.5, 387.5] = 32.2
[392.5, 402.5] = 50.4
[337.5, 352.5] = 52.8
